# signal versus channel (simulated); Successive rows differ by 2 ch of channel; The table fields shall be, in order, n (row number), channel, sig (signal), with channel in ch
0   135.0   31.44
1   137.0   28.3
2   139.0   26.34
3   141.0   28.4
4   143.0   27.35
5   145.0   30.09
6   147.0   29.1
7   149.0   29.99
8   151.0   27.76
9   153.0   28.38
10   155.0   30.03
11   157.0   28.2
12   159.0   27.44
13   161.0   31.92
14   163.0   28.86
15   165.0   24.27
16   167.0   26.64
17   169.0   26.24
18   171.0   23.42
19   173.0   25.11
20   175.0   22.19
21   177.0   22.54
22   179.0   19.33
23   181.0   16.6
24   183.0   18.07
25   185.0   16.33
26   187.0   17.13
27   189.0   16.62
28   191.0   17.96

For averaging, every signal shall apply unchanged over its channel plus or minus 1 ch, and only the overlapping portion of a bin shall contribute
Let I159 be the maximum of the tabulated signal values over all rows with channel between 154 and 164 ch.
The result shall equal 31.92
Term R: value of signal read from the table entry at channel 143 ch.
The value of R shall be 27.35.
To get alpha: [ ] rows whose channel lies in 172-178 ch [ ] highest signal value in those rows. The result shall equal 25.11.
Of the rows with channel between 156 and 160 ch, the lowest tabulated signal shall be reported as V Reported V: 27.44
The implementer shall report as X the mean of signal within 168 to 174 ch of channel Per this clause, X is 24.9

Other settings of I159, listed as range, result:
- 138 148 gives 30.09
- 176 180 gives 22.54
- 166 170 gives 26.64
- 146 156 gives 30.03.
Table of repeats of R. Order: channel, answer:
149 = 29.99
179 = 19.33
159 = 27.44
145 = 30.09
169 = 26.24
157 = 28.2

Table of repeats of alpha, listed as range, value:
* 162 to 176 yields 28.86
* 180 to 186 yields 18.07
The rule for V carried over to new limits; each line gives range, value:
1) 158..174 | 23.42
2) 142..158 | 27.35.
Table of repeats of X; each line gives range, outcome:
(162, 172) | 25.9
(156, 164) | 29.1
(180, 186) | 17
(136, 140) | 27.3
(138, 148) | 28.3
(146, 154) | 28.8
